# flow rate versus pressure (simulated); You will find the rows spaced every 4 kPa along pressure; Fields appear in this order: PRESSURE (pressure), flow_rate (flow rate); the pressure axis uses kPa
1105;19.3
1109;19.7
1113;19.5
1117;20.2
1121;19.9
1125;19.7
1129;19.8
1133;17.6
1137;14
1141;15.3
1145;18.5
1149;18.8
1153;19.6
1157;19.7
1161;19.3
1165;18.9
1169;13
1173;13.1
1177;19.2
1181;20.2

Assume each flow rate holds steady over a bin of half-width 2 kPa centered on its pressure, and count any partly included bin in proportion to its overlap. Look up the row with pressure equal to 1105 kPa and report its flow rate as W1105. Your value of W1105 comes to 19.3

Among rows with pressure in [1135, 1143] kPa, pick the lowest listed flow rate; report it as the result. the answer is 14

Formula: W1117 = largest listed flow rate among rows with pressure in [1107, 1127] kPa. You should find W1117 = 20.2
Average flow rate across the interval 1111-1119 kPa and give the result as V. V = 19.9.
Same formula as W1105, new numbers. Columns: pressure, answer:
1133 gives 17.6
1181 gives 20.2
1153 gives 19.6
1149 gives 18.8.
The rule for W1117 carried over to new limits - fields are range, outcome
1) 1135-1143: 15.3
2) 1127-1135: 19.8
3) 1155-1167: 19.7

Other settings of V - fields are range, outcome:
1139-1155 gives 18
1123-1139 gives 17.8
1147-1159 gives 19.4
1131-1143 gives 15.6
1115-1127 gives 19.9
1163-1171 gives 15.9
